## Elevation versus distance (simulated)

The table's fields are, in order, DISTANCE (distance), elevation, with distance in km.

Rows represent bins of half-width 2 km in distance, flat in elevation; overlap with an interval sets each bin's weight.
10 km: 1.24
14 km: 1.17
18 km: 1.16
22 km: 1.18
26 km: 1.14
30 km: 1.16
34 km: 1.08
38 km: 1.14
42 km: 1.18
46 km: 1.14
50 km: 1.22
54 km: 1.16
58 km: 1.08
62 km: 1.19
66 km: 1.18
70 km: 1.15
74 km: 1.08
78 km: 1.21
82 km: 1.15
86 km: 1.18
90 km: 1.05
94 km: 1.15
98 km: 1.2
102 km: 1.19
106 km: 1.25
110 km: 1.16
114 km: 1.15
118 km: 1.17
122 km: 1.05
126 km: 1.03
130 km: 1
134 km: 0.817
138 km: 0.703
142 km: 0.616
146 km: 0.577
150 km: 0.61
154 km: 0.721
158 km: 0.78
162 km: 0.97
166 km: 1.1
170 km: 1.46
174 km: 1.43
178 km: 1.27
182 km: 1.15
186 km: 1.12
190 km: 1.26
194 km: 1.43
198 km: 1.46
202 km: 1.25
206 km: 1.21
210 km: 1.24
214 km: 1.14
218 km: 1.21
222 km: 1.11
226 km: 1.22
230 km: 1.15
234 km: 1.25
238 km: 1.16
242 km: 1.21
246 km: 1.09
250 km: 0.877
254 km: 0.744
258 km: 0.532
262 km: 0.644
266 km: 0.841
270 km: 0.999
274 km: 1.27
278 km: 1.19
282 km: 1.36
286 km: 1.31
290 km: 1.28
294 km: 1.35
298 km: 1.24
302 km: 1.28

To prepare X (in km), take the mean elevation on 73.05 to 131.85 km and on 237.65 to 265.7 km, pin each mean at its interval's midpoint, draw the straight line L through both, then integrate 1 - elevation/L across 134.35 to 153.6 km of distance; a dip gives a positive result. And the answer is 7.5 km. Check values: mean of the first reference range 1.14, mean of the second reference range 0.875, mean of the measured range 0.651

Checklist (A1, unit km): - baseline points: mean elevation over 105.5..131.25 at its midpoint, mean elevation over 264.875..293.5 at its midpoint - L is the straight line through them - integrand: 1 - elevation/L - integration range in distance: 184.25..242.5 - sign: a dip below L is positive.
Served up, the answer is -3.4 km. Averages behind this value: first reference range 1.11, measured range 1.23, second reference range 1.2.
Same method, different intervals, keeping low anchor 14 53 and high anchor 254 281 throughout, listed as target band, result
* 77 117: -2.8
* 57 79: -0.5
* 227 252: -4.8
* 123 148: 6.0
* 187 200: -4.9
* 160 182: -4.8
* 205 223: -3.9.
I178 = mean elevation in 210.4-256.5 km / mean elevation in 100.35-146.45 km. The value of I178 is 1.1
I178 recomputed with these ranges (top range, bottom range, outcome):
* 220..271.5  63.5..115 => 0.85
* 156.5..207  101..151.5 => 1.30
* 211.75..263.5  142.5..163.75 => 1.43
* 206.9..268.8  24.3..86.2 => 0.89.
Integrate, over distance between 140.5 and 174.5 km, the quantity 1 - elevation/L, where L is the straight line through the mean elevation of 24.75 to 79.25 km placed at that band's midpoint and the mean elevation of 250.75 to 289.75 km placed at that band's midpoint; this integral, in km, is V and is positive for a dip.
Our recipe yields 5.5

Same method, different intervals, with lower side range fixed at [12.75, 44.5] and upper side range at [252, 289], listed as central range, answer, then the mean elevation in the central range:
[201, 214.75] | -2.4 km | 1.21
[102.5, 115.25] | -1.0 km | 1.19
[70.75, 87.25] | -0.5 km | 1.15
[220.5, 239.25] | -2.9 km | 1.18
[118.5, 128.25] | 0.3 km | 1.06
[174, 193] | -3.3 km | 1.24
